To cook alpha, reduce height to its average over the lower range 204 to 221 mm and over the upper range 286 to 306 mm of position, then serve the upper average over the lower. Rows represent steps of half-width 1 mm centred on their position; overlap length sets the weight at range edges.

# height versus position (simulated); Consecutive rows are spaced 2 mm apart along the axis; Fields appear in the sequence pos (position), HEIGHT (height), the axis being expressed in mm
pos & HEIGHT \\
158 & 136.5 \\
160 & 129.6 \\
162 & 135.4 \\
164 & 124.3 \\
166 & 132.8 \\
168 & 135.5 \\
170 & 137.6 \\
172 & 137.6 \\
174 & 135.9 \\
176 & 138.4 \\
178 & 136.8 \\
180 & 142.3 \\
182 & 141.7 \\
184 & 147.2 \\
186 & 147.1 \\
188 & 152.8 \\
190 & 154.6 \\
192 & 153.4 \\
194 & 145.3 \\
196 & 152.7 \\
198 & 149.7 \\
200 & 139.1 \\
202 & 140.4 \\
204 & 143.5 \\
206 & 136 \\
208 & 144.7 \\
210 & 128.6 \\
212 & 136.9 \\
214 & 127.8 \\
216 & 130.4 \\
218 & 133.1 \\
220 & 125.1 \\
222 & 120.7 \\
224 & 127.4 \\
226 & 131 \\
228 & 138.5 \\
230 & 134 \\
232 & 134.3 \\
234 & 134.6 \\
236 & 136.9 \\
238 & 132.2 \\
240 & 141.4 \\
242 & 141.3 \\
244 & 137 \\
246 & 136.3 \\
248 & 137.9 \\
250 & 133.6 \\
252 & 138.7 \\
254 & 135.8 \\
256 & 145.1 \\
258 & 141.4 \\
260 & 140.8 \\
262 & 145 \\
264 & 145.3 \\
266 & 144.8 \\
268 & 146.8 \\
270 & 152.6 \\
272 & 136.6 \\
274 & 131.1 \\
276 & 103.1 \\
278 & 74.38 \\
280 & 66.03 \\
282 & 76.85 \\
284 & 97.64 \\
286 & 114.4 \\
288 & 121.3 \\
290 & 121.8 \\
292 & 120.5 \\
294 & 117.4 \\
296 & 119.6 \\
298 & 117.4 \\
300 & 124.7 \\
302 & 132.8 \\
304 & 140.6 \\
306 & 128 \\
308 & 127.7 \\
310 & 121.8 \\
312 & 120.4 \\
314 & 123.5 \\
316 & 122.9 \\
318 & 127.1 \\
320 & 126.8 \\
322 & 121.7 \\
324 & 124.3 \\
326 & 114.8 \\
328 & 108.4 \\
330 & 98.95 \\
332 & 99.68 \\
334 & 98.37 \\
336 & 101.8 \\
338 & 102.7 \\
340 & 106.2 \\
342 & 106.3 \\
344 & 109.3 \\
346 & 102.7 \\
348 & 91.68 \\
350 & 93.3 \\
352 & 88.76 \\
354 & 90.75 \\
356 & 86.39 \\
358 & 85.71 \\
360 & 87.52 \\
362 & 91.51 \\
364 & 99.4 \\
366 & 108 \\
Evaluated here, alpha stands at 0.9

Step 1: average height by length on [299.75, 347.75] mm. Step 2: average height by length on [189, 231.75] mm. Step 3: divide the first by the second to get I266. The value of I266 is 0.8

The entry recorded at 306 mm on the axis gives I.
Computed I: 128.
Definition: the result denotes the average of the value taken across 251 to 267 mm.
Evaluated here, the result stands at 142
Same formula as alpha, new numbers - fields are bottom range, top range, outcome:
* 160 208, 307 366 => 0.75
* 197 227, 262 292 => 0.88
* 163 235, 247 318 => 0.90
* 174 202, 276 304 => 0.75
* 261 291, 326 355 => 0.85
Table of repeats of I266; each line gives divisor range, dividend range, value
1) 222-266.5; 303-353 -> 0.82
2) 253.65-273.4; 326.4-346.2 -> 0.72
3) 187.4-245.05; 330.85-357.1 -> 0.71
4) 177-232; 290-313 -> 0.89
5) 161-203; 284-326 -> 0.87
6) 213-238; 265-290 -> 0.87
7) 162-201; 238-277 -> 0.97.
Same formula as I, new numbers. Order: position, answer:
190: 154.6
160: 129.6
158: 136.5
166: 132.8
